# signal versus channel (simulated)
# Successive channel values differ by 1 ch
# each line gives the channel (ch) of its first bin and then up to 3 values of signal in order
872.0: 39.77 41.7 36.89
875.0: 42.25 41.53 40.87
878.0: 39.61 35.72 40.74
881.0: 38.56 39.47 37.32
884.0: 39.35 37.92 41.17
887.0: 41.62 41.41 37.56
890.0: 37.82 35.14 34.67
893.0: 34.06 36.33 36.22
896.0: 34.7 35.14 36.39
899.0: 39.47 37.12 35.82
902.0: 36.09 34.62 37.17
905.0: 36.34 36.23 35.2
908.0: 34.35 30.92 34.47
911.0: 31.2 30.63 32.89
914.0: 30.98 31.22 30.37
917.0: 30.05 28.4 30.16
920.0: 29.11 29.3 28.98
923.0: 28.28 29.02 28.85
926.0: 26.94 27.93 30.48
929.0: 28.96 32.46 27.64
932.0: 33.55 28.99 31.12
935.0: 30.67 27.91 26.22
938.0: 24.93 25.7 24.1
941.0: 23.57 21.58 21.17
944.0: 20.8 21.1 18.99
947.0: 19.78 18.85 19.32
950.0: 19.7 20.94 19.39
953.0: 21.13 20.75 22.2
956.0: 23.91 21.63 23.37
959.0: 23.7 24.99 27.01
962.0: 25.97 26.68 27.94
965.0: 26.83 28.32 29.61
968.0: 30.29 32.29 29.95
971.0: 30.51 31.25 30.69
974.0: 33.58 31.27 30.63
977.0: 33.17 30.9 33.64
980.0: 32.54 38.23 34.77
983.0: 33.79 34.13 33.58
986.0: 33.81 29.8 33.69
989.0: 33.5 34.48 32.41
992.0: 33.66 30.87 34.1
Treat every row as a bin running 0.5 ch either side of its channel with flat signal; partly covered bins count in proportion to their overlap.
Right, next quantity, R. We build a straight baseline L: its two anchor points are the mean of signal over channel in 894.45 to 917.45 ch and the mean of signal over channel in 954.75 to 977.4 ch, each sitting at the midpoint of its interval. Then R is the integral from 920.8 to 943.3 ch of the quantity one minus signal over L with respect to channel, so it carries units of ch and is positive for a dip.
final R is 2.7 ch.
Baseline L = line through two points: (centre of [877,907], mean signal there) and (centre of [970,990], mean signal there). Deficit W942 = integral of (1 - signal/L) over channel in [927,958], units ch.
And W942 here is 9.4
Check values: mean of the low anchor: 37.4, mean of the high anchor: 32.8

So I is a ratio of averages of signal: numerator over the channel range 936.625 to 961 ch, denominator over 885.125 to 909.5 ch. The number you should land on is 0.60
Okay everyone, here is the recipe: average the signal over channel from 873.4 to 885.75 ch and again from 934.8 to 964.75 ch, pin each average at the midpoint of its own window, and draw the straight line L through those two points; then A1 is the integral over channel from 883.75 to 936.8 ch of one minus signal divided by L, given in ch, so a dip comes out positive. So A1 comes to -1.7 ch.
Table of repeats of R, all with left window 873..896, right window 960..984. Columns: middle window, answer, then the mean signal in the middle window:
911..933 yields 3.3 ch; 29.8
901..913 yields 0.7 ch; 34.3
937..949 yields 4.1 ch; 21.9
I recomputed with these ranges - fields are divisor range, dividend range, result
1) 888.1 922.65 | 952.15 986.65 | 0.86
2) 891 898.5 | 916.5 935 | 0.83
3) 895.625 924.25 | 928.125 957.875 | 0.73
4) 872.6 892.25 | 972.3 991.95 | 0.85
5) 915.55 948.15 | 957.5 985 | 1.12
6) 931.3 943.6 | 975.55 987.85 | 1.25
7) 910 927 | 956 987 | 1.01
